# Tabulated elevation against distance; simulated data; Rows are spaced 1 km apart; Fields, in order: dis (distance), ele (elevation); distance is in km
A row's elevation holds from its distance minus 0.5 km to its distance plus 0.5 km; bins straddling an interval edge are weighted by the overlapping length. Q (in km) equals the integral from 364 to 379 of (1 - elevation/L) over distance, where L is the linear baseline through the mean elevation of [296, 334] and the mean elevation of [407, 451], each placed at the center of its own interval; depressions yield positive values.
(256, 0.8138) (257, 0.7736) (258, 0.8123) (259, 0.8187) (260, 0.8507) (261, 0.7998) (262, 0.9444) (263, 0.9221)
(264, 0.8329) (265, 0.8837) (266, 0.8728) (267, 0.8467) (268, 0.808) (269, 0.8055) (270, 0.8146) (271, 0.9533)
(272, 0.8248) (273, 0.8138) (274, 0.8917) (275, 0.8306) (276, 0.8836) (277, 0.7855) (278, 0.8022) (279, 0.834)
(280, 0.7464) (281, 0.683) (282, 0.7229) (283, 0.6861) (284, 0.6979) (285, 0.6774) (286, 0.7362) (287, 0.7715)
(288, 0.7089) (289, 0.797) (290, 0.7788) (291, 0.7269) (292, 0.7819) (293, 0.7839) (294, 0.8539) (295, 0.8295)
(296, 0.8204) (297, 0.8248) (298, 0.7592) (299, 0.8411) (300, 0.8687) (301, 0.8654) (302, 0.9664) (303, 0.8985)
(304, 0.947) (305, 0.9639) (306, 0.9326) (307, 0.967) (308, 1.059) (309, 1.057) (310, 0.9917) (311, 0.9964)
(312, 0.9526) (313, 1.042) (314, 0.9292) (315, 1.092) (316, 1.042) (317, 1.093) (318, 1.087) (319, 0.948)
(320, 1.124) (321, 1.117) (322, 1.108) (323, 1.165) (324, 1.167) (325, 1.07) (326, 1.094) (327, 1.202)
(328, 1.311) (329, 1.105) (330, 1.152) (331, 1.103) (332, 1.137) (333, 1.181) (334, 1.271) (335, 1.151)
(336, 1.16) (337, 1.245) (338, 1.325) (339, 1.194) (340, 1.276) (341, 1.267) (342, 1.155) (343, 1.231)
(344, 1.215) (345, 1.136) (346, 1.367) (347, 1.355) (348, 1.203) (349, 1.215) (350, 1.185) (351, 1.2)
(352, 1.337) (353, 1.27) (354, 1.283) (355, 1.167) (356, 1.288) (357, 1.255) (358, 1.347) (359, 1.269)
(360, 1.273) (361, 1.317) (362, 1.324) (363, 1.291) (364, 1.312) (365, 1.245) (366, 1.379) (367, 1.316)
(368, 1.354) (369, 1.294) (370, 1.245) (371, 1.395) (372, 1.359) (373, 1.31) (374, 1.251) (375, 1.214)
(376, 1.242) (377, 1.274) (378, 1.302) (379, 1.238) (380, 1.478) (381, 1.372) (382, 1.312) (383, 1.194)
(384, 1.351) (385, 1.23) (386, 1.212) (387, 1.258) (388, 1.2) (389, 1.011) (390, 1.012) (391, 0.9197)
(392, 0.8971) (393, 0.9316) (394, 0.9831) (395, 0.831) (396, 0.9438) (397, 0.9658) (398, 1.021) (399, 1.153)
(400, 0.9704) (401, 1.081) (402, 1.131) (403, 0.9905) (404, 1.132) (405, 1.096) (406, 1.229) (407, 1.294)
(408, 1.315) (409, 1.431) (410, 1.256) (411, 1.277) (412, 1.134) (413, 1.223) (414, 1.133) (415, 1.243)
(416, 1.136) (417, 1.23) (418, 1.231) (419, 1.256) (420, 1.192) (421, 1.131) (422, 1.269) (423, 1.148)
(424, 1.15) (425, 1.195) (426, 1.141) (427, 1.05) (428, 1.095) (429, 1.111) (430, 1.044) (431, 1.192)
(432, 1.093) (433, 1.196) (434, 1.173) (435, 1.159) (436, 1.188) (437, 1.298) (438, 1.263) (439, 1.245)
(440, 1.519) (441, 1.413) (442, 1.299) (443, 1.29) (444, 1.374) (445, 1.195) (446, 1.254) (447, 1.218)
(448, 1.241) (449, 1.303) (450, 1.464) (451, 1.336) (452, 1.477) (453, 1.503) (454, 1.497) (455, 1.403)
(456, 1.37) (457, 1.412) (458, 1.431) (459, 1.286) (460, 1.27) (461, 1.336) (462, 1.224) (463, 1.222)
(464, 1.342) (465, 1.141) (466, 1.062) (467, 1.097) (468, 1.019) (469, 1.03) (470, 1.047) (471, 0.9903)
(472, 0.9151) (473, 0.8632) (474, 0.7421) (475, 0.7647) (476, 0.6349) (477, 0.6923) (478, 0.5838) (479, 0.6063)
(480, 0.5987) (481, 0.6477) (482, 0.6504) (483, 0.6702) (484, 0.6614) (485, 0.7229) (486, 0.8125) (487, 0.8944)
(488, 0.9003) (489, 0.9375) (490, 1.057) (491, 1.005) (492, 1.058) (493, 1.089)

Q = -2.2 km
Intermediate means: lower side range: 1.03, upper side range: 1.23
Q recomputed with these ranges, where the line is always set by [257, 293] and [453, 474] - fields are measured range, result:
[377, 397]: -2.0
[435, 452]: -2.3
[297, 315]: -1.6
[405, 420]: -2.0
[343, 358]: -4.5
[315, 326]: -2.4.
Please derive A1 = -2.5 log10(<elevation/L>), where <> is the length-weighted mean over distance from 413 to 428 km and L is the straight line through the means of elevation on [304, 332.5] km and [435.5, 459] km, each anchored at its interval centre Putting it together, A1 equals 0.10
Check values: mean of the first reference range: 1.07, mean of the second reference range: 1.35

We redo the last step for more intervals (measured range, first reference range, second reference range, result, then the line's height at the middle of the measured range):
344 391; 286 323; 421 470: -0.184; 1.07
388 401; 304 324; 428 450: 0.188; 1.17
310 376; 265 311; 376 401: -0.206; 0.996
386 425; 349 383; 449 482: 0.075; 1.21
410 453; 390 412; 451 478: -0.111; 1.11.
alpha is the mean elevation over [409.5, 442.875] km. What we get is 1.2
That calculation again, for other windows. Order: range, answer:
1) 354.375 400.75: 1.21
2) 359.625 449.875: 1.21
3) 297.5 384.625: 1.18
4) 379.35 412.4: 1.14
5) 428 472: 1.25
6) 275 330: 0.922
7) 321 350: 1.2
